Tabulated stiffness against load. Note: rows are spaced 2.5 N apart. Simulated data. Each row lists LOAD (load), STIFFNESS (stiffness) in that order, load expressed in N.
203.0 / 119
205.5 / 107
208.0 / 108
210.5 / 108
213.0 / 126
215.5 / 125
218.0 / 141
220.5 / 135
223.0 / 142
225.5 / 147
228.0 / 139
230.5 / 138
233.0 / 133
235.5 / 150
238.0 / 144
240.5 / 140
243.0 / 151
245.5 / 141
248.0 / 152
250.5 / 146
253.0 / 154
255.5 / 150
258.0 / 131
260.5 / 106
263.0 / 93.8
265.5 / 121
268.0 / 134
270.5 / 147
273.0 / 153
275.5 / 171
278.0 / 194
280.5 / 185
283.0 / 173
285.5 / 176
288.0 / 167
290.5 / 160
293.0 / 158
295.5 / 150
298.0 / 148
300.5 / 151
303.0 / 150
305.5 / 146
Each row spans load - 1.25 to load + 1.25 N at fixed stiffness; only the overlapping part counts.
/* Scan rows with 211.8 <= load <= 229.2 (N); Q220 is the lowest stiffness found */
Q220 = 125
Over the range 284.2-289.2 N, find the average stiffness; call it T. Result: 172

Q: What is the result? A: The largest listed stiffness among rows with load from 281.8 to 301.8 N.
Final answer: 176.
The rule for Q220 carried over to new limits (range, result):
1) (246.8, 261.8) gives 106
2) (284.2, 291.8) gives 160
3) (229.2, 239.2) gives 133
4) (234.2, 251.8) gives 140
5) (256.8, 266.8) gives 93.8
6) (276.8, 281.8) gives 185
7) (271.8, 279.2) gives 153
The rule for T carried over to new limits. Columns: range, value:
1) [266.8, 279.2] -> 160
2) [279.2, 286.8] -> 178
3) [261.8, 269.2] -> 116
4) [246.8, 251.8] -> 149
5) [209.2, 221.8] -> 127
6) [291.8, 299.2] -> 152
